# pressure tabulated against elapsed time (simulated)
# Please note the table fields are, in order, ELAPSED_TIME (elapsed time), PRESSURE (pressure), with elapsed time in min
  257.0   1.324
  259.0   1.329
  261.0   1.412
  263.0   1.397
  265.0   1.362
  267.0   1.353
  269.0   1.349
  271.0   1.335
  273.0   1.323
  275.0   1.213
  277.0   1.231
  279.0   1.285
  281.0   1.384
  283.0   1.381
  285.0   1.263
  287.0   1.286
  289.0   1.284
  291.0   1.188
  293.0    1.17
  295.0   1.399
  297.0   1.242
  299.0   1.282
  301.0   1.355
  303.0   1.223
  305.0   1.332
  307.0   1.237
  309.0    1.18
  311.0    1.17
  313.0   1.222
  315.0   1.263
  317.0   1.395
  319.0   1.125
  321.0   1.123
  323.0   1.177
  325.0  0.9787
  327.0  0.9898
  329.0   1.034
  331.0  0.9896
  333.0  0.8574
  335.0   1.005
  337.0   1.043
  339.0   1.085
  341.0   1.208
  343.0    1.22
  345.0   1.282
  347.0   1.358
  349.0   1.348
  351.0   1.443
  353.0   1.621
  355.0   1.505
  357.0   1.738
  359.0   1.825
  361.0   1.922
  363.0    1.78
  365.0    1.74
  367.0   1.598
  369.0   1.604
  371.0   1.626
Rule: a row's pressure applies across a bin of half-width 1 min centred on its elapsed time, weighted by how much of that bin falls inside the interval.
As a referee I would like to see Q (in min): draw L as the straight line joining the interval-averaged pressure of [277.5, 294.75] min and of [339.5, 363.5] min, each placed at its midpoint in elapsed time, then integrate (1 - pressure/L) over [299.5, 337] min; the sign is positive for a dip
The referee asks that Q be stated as 6.53 min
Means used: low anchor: 1.28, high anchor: 1.51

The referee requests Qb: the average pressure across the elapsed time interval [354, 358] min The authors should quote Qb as 1.62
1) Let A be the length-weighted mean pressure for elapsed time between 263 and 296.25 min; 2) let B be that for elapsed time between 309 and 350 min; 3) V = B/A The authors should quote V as 0.9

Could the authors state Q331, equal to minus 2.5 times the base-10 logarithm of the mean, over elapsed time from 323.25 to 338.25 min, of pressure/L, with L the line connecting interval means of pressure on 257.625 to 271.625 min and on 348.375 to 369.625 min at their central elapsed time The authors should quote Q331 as 0.49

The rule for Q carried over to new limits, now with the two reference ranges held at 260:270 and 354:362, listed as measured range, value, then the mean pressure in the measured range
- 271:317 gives 6.66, 1.27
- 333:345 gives 4.07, 1.11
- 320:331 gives 3.83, 1.05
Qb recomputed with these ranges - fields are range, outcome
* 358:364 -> 1.84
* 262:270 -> 1.37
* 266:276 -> 1.31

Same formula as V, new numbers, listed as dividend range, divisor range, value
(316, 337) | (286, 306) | 0.84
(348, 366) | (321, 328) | 1.57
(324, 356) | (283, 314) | 0.94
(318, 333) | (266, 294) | 0.81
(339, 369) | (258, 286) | 1.15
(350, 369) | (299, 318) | 1.33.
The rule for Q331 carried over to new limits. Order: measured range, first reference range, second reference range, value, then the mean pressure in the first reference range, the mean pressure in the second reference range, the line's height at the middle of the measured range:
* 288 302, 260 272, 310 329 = -0.02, 1.37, 1.15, 1.25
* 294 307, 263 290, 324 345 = -0.08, 1.31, 1.05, 1.21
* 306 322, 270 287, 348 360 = 0.18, 1.3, 1.58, 1.43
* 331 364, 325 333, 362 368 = -0.01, 0.983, 1.71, 1.35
